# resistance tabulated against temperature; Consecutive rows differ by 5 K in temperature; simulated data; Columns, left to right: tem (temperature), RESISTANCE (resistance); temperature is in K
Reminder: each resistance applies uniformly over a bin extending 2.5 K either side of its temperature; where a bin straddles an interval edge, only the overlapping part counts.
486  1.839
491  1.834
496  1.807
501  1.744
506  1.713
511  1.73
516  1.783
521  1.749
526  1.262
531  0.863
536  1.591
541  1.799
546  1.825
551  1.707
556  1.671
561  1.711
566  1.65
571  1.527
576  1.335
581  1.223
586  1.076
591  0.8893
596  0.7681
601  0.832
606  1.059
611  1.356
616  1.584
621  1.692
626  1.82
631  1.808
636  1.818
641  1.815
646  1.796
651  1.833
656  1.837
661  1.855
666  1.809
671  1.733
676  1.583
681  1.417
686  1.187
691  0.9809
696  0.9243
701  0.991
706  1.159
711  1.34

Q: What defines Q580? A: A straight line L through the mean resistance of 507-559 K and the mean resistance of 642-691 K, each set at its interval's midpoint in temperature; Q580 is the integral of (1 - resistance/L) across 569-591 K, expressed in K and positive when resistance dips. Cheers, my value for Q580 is 5.1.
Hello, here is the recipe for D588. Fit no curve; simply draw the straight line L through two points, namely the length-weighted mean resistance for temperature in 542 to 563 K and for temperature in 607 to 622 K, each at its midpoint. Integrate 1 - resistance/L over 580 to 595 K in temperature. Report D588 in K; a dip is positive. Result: 5.42 K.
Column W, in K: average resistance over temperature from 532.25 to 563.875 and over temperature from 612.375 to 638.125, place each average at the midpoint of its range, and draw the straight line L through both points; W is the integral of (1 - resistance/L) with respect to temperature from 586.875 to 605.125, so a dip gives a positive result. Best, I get 8.9 K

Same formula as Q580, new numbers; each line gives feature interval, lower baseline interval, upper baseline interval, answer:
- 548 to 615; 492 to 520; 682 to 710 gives 8.80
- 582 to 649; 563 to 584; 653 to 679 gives 7.85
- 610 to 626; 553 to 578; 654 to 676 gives 0.81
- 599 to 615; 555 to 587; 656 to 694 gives 3.75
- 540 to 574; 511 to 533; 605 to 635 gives -4.08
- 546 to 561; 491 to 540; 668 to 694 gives -1.59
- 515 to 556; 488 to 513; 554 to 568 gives 3.45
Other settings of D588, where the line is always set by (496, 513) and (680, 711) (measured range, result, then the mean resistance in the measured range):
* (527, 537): 2.9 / 1.18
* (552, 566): -1.1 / 1.69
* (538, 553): -1.6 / 1.77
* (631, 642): -4.3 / 1.81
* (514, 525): 0.0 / 1.7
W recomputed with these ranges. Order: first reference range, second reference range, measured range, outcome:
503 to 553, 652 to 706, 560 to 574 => -0.46 K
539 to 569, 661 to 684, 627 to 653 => -2.25 K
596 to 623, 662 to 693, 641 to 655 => -4.46 K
